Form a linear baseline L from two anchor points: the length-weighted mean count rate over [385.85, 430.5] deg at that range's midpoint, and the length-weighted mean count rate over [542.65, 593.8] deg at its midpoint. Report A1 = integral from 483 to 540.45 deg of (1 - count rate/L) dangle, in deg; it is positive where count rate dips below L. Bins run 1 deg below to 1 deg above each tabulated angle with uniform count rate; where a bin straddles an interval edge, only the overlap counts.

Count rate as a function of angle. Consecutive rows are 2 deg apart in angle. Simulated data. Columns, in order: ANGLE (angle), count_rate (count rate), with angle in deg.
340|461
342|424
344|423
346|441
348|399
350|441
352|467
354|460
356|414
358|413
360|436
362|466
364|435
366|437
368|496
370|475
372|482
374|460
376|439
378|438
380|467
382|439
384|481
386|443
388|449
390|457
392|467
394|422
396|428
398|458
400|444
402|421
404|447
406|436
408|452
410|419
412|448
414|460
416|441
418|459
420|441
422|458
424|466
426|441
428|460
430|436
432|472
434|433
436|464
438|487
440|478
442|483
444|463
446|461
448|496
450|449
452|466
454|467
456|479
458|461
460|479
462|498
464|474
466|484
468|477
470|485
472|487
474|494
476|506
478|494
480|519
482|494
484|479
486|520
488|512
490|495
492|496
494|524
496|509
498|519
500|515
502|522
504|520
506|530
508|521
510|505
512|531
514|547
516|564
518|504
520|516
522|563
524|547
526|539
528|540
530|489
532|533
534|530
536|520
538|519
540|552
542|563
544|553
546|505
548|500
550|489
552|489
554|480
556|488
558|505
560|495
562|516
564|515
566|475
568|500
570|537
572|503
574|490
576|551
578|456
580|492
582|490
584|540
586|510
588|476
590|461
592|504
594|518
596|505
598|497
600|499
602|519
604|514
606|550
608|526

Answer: -4.8 deg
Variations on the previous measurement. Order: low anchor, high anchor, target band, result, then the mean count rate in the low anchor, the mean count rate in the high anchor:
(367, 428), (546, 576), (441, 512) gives -2.8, 451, 501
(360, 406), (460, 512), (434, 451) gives 0.4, 452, 503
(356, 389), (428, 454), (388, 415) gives 0.9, 452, 466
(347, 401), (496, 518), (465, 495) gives 0.7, 449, 526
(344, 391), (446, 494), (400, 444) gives 1.6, 449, 488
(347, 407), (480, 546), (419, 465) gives 1.7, 447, 524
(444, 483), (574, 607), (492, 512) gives -1.2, 482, 505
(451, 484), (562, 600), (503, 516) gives -1.0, 485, 501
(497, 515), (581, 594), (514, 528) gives -0.6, 523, 498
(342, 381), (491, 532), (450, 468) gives 0.8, 446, 525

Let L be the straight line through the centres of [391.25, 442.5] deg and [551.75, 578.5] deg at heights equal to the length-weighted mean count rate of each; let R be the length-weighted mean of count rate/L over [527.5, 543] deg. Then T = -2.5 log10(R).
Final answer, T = -0.08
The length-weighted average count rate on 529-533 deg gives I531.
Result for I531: 511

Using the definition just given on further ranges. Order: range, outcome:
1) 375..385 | 453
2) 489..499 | 509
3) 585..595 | 494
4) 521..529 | 547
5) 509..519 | 530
